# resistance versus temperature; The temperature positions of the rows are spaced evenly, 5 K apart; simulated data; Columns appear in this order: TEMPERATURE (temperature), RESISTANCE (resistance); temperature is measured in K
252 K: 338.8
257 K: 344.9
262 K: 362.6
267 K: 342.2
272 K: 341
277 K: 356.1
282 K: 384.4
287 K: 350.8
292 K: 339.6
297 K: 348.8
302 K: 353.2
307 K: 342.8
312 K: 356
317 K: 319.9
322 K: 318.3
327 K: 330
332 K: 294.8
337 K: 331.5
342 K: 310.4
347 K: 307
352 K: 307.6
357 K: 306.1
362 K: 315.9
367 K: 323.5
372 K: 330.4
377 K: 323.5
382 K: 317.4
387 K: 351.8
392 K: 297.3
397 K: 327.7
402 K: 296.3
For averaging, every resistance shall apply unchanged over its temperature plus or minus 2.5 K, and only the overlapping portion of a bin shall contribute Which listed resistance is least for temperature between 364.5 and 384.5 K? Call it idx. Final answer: 317.4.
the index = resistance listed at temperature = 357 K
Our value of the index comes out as 306.1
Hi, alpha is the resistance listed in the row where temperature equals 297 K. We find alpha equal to 348.8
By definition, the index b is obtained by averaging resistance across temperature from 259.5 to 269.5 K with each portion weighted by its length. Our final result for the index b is 352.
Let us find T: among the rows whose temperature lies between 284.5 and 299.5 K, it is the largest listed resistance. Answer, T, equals 350.8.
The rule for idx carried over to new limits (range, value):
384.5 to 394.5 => 297.3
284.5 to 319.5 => 319.9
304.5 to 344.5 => 294.8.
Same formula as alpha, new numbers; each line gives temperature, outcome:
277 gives 356.1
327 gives 330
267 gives 342.2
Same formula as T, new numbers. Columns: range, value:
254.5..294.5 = 384.4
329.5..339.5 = 331.5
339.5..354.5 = 310.4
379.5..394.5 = 351.8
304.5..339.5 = 356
